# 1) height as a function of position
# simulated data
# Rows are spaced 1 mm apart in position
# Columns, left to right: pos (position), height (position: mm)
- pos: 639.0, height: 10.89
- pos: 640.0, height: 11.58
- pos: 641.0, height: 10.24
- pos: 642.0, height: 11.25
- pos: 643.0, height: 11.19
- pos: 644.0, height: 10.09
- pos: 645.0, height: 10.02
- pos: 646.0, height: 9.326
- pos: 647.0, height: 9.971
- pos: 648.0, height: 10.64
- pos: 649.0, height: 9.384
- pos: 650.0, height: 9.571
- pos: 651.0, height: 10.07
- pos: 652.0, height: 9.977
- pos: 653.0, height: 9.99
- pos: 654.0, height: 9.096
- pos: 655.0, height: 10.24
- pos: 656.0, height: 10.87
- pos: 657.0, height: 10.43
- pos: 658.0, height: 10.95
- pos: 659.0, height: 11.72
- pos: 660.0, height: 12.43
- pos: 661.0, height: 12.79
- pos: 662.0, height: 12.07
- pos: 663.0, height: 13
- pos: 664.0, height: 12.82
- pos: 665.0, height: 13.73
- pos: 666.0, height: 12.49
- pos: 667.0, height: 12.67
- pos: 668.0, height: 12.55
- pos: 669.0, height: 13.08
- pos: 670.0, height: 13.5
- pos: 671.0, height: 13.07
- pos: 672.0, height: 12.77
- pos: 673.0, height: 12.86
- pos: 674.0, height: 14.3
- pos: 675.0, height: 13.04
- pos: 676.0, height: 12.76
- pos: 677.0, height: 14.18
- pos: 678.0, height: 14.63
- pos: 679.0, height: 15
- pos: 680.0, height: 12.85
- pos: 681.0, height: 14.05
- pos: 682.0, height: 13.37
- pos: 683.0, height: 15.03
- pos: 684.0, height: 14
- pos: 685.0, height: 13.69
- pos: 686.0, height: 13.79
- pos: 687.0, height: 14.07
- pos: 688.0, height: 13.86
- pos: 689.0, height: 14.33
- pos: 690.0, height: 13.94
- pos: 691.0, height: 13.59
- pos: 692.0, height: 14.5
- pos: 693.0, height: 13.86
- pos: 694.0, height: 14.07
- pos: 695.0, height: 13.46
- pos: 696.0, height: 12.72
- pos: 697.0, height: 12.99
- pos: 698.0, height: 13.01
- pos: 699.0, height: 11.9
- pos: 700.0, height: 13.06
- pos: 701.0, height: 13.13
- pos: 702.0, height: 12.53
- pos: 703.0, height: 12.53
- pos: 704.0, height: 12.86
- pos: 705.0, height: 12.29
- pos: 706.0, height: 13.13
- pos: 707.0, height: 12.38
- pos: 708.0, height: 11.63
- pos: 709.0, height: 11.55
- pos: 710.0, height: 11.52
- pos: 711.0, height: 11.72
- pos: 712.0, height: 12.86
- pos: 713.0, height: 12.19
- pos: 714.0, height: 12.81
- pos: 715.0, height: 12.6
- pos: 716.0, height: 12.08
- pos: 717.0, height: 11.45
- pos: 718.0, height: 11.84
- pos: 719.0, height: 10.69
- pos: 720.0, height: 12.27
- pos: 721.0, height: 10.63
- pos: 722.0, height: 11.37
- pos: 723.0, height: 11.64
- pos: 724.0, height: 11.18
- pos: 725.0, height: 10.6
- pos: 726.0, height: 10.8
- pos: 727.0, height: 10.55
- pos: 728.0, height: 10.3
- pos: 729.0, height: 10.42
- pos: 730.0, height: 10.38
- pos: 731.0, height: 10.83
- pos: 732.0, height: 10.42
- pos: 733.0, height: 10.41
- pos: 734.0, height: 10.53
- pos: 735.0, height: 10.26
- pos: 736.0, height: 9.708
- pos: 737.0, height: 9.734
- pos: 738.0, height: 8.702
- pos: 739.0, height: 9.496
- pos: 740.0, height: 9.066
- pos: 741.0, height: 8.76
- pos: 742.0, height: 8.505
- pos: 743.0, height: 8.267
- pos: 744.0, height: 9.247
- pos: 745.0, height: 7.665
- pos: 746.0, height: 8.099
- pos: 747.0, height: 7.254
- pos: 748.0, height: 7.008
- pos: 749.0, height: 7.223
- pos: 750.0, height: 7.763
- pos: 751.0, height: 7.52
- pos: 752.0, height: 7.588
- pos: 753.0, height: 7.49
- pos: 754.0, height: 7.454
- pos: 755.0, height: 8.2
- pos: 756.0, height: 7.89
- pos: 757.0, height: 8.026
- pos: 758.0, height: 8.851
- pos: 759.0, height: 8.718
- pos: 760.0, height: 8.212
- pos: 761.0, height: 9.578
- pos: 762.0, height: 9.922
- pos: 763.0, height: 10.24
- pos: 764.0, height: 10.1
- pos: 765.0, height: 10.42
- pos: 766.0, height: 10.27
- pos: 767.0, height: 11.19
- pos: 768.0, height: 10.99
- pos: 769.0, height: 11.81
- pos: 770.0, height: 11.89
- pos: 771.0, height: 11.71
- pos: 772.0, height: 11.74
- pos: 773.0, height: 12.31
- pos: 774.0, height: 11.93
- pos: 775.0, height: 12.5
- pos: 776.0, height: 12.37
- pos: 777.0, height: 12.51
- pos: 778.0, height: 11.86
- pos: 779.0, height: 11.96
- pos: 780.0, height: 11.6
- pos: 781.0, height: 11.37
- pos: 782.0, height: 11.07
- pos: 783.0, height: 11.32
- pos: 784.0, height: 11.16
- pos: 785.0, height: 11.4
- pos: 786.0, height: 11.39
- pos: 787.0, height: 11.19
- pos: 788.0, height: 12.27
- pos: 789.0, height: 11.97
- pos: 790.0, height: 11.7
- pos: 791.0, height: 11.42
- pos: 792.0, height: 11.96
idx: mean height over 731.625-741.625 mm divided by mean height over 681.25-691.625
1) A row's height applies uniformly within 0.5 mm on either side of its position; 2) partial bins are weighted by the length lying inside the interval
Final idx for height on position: 0.7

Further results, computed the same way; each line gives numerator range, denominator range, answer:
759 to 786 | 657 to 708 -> 0.85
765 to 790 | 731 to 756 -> 1.35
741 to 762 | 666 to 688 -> 0.60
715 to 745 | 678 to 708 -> 0.77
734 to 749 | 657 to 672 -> 0.69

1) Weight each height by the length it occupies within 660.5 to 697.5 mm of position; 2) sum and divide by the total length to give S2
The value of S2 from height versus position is 13.5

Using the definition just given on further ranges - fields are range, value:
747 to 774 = 9.4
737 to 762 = 8.26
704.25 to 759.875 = 10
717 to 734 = 10.9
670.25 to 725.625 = 12.9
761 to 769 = 10.5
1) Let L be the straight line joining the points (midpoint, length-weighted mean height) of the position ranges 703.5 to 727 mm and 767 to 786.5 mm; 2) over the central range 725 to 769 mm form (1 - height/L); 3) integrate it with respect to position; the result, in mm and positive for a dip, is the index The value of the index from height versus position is 9.5 mm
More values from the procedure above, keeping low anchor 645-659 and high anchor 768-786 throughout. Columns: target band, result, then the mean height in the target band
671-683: -3.7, 13.7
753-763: 2.6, 8.57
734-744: 1.8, 9.24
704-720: -1.7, 12.1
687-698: -3.2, 13.7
